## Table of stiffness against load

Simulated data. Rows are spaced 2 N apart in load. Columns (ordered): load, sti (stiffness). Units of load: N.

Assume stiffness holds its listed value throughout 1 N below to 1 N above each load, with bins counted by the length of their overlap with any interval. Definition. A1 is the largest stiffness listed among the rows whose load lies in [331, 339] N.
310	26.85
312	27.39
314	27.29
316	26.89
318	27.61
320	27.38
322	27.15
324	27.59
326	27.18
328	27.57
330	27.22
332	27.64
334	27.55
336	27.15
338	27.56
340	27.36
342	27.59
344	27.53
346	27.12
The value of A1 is 27.64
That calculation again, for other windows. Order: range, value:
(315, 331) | 27.61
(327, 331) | 27.57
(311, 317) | 27.39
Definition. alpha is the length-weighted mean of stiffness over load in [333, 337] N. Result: 27.4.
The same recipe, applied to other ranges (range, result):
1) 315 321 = 27.3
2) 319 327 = 27.3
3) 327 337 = 27.4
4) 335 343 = 27.4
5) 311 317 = 27.2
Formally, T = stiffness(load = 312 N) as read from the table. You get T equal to 27.39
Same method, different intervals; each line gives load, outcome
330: 27.22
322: 27.15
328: 27.57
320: 27.38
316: 26.89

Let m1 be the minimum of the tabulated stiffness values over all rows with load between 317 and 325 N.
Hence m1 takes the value 27.15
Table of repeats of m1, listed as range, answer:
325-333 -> 27.18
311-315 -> 27.29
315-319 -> 26.89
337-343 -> 27.36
